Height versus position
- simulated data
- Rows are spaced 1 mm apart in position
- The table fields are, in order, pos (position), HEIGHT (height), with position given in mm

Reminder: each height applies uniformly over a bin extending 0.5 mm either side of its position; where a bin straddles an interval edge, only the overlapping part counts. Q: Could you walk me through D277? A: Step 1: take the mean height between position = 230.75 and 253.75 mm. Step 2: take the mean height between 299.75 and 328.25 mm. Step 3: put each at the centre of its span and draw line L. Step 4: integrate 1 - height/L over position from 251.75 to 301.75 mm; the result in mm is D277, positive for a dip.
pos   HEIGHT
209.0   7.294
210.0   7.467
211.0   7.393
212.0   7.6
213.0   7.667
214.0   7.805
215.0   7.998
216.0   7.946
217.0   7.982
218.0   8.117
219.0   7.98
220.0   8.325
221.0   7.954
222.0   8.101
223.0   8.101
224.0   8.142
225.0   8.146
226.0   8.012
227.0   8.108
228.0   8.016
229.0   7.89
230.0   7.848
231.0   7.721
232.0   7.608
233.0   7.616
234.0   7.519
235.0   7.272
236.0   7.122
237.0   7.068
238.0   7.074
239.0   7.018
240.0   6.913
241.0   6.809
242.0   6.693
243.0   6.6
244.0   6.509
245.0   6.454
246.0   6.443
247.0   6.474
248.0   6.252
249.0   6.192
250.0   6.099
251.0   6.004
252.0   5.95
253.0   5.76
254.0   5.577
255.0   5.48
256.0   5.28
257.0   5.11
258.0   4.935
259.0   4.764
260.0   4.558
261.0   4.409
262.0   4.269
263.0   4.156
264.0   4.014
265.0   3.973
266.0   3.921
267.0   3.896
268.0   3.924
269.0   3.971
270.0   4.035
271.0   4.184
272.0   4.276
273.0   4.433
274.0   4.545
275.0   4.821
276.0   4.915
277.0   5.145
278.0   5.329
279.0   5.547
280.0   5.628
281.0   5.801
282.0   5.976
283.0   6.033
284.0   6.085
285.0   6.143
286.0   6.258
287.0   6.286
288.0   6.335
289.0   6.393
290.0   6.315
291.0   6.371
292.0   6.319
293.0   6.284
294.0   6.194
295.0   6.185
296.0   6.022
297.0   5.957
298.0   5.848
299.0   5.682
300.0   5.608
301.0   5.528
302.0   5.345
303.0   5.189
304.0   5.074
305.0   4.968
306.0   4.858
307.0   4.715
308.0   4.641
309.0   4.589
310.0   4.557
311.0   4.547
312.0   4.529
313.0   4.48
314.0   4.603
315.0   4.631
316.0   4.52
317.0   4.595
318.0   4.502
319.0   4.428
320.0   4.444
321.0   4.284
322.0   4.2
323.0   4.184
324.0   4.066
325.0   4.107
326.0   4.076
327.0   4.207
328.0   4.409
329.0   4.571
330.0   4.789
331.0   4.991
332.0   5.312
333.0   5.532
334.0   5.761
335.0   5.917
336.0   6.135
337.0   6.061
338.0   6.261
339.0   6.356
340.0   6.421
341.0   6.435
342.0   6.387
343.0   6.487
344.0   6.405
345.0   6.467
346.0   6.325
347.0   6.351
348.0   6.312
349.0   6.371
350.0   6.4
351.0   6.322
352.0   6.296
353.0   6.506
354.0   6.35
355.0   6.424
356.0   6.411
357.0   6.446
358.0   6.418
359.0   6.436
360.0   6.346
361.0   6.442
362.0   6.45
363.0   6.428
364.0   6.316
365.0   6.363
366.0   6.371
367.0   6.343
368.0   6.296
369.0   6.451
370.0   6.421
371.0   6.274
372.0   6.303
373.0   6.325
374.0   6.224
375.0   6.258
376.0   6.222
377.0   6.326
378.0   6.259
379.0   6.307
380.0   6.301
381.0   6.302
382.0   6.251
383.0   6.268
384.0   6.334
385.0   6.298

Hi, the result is 3.1 mm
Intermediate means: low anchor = 6.72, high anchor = 4.61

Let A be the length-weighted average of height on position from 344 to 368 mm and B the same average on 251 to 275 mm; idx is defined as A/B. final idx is 1.4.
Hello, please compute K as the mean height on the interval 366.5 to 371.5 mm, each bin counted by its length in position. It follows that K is 6.36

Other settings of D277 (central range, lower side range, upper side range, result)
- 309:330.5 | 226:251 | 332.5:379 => 7.0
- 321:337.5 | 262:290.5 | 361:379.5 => 2.6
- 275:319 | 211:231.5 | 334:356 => 9.7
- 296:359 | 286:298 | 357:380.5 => 8.8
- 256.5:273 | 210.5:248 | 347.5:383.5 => 6.7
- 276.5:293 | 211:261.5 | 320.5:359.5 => 0.9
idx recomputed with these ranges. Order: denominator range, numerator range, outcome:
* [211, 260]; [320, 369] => 0.83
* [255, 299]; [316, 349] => 1.02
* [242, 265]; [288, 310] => 1.02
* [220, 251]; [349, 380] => 0.88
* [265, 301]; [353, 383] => 1.17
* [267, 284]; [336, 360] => 1.30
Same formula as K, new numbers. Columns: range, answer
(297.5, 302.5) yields 5.6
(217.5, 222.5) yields 8.1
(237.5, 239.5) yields 7.05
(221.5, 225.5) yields 8.12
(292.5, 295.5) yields 6.22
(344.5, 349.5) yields 6.37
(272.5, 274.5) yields 4.49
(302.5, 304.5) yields 5.13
